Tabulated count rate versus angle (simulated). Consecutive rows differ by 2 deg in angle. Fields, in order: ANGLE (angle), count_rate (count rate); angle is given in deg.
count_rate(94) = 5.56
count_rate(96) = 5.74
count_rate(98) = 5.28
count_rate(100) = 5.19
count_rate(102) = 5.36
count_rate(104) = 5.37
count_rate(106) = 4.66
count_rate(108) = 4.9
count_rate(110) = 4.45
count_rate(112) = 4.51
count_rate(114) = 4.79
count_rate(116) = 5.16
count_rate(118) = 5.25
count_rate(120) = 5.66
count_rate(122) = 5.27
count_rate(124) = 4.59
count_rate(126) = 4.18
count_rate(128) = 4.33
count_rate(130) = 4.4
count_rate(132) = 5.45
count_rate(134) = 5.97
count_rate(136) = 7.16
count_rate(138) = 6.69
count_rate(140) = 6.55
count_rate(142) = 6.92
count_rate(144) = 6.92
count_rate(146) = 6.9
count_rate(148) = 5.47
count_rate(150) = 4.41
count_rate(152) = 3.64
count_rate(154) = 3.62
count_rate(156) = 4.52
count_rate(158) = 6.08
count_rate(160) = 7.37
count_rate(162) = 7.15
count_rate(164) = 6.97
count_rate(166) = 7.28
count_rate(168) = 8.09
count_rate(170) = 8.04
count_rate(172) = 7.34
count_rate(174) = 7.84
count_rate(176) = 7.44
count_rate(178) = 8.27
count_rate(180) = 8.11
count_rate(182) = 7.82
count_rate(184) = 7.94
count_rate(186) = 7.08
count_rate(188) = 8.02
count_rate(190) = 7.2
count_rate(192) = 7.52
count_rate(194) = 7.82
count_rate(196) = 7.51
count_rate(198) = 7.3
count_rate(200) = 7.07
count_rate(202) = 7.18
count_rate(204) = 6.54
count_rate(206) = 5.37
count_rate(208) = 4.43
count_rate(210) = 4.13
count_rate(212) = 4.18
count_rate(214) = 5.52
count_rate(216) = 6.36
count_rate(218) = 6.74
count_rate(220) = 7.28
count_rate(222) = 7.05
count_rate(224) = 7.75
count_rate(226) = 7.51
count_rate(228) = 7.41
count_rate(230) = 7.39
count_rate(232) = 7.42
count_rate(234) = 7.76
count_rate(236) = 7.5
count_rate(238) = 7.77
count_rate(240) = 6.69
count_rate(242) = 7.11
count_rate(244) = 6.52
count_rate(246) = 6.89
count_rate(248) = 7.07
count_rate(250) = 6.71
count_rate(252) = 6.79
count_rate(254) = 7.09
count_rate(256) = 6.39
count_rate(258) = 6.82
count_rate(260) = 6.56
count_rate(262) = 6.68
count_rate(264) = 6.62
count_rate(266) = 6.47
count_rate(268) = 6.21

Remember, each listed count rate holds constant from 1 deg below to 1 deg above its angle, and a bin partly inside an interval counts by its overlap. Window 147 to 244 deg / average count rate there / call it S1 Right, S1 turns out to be 6.79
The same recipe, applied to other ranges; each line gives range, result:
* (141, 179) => 6.54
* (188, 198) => 7.54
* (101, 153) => 5.34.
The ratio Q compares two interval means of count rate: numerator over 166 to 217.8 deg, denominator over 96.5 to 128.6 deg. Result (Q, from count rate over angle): 1.4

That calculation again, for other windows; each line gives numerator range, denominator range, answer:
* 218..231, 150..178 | 1.12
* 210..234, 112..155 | 1.25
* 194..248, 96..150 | 1.24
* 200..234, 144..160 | 1.24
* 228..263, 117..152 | 1.25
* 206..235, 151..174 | 1.00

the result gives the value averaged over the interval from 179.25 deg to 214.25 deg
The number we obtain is 6.72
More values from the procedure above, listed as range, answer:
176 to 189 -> 7.84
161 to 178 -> 7.56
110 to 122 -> 5.04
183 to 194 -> 7.58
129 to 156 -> 5.66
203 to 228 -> 6.13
